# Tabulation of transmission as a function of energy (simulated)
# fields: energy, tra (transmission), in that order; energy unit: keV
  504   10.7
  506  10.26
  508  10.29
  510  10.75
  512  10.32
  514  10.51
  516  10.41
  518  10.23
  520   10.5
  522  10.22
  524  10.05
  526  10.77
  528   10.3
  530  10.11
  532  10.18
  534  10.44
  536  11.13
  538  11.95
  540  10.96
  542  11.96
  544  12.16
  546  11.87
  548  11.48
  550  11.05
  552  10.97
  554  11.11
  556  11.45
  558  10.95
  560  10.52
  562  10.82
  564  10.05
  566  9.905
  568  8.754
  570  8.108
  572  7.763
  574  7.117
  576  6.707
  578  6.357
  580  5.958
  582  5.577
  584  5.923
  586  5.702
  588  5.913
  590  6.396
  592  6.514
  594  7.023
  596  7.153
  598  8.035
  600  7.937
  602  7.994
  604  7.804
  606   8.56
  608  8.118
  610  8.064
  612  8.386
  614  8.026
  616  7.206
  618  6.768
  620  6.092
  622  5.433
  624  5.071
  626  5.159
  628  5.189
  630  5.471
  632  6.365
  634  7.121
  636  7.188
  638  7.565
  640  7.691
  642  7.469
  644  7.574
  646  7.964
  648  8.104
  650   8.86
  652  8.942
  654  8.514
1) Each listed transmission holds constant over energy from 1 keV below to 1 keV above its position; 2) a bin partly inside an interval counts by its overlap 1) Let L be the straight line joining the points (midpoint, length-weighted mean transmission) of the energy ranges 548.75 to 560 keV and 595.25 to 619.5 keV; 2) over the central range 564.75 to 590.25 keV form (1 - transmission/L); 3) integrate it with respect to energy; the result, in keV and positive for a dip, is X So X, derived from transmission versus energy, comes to 7.1 keV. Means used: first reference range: 11.1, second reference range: 7.81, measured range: 6.98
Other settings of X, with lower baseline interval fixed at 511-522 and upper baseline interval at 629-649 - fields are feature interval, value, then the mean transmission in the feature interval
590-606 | 1.5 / 7.49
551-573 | -1.9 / 10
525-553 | -3.7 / 11.1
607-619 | 0.2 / 7.76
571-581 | 2.4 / 6.78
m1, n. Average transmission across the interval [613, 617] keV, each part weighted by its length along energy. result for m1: 7.62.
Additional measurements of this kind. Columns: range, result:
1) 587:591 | 6.15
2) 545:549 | 11.7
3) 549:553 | 11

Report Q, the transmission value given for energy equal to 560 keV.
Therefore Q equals 10.52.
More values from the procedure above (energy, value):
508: 10.29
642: 7.469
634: 7.121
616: 7.206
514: 10.51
